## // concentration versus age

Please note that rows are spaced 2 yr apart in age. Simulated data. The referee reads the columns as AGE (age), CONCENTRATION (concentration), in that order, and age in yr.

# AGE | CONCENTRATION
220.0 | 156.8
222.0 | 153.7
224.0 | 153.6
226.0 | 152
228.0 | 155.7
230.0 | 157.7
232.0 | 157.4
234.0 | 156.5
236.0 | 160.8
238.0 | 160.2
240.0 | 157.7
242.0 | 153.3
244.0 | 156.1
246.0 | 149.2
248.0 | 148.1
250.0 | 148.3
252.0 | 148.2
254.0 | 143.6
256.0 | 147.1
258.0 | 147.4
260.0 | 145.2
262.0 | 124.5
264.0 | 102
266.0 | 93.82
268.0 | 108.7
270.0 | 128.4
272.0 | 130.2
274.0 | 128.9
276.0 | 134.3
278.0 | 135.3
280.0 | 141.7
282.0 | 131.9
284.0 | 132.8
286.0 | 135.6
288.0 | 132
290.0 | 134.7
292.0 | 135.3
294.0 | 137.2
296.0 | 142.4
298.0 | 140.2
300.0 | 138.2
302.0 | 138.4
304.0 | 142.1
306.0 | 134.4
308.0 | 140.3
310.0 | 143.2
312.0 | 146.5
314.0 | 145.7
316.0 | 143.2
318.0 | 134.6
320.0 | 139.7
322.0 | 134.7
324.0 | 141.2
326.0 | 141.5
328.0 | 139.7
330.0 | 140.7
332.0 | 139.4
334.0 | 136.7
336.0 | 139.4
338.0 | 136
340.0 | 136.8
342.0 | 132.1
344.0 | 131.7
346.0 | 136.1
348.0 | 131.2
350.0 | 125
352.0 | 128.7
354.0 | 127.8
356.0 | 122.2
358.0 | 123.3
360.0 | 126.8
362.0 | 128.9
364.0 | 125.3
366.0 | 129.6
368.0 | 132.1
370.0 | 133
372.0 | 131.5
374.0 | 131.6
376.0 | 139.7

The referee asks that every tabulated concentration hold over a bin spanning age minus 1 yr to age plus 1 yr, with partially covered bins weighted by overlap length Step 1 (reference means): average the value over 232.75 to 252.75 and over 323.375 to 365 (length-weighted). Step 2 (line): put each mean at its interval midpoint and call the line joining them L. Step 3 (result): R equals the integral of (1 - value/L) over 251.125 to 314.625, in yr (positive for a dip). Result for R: 4.71 yr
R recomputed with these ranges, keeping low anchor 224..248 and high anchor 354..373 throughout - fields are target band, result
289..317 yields 0.2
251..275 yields 3.3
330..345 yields -0.3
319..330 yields -0.2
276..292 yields 1.1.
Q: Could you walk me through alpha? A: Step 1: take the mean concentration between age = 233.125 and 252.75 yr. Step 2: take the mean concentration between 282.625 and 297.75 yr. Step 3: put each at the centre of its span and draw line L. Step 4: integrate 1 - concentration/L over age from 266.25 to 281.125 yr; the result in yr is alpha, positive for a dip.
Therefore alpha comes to 1.5 yr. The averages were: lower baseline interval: 154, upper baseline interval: 136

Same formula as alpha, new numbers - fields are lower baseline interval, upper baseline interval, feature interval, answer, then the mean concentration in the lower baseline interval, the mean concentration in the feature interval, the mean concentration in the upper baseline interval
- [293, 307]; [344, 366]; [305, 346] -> -1.5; 139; 139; 128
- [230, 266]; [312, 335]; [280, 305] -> 1.0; 146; 137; 140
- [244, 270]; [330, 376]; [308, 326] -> -1.1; 134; 141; 132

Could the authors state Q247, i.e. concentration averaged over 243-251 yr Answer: 150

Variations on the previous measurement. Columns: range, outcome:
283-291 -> 134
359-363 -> 128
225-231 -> 155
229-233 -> 158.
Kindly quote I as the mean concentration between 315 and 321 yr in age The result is 139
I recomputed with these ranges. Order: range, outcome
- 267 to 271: 119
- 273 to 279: 133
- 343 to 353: 131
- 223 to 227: 153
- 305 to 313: 141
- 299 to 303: 138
